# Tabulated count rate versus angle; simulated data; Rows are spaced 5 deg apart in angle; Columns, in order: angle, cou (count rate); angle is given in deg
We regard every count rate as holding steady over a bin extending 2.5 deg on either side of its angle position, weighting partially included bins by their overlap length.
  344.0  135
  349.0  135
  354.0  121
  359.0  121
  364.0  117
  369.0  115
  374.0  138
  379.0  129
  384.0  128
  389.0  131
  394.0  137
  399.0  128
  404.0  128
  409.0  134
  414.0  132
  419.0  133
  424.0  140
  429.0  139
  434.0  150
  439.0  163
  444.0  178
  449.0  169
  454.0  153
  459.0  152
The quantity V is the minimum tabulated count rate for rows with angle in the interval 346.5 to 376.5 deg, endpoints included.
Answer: 115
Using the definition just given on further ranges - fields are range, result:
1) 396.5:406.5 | 128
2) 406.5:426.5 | 132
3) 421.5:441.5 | 139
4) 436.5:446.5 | 163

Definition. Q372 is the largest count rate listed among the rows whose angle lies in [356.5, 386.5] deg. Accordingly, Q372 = 138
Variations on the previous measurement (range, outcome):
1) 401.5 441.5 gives 163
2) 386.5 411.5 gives 137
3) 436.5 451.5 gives 178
